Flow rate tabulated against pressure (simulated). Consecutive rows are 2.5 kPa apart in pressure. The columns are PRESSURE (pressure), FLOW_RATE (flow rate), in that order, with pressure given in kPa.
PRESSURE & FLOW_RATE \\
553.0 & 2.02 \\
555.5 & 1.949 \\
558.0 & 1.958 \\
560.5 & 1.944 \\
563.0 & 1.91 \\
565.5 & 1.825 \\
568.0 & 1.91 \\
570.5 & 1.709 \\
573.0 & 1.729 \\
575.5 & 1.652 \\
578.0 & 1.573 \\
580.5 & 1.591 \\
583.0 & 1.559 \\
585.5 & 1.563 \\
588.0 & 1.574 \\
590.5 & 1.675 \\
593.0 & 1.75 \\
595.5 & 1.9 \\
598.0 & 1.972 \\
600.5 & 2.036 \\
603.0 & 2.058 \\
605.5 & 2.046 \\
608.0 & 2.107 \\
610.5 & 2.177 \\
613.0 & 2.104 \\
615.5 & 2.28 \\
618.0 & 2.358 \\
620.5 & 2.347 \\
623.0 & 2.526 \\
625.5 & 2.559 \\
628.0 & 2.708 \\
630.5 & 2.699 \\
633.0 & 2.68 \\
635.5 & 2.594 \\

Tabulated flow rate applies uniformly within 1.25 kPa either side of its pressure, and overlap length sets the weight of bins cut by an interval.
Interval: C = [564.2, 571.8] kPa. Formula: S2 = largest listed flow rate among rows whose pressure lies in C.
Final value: 1.91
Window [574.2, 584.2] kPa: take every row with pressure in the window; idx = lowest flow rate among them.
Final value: 1.559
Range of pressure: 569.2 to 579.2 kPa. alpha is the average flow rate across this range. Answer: 1.67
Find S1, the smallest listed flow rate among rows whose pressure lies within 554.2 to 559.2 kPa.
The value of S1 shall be 1.949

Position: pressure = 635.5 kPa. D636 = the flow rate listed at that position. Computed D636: 2.594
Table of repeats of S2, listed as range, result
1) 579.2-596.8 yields 1.9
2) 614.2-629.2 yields 2.708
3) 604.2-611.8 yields 2.177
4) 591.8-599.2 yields 1.972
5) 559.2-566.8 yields 1.944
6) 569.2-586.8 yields 1.729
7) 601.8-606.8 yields 2.058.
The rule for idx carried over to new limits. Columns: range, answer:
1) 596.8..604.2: 1.972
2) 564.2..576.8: 1.652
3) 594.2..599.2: 1.9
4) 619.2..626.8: 2.347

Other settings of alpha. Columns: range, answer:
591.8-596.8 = 1.83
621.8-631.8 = 2.62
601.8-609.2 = 2.07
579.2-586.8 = 1.57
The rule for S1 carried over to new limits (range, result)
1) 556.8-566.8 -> 1.825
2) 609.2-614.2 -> 2.104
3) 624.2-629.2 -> 2.559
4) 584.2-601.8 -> 1.563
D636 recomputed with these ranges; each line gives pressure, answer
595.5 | 1.9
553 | 2.02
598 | 1.972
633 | 2.68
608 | 2.107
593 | 1.75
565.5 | 1.825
